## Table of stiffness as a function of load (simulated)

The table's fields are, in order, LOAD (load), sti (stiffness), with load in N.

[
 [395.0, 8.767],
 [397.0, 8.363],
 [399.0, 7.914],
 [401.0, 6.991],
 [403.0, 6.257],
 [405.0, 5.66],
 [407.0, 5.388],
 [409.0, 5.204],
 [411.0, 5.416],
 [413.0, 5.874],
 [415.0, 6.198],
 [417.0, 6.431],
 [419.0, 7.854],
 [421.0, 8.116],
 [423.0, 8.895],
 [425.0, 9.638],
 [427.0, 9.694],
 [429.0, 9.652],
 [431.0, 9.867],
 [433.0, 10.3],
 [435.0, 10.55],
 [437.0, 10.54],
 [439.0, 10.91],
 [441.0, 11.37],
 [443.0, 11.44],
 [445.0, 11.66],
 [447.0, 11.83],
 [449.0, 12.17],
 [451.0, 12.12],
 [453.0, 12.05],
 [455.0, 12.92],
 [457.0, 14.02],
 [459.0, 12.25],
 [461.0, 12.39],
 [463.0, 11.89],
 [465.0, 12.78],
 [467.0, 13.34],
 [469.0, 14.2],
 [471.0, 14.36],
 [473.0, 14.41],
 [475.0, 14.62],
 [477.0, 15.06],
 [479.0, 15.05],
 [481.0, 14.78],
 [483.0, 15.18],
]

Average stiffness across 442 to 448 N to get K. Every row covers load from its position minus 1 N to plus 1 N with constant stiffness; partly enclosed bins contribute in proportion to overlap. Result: 11.6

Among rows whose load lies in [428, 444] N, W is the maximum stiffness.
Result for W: 11.44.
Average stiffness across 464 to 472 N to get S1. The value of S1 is 13.7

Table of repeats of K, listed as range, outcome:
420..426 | 8.88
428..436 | 10.1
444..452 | 11.9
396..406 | 7.04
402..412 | 5.58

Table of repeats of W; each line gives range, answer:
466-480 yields 15.06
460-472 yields 14.36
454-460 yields 14.02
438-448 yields 11.83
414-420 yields 7.854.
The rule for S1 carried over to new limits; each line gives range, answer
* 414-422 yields 7.15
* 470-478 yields 14.6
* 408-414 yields 5.5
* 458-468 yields 12.5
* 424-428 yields 9.67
